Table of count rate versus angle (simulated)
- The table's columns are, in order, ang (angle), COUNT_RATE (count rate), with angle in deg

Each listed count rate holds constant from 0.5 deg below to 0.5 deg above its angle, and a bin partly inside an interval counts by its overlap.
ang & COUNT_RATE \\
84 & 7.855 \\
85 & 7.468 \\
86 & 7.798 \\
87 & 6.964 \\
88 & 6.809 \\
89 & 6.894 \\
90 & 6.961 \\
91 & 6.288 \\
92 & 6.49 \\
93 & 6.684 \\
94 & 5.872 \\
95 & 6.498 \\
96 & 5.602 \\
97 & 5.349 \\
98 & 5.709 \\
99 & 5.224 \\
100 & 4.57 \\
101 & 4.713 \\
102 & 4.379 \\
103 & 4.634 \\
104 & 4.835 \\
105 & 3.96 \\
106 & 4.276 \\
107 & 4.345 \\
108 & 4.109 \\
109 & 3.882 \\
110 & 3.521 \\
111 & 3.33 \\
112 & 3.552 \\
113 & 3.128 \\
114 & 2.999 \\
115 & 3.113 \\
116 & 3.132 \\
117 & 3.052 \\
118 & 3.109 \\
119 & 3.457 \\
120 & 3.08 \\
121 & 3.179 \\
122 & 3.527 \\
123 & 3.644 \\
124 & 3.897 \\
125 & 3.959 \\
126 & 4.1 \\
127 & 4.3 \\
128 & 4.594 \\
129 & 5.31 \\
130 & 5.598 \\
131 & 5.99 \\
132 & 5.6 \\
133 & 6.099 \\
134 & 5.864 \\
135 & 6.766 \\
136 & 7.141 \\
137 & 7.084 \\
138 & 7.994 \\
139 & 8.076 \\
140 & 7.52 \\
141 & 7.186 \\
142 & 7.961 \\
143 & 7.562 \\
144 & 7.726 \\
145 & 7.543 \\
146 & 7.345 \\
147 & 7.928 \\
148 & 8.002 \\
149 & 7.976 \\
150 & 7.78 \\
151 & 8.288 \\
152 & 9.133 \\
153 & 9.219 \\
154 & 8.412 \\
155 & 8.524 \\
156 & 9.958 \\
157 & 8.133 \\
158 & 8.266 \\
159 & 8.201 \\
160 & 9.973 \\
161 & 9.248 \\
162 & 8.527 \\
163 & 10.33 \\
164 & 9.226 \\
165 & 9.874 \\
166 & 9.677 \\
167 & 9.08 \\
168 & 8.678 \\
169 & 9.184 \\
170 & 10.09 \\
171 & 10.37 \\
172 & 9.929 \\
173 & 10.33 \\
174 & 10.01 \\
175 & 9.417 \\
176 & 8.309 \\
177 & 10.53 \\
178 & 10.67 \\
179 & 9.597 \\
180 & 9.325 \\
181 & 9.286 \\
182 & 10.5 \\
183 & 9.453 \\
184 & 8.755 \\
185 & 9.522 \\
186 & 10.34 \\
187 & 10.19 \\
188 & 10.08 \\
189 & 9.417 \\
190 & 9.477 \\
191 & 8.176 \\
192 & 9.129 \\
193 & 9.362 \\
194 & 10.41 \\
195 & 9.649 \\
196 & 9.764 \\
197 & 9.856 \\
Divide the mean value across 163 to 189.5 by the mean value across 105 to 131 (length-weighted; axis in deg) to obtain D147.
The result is 2.54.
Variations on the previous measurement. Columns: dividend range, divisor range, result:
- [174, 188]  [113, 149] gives 1.76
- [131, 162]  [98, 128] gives 2.03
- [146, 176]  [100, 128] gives 2.40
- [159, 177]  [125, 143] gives 1.52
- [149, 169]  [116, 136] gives 1.98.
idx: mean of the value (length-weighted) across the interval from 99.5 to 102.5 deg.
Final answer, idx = 4.55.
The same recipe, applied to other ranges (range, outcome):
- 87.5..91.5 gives 6.74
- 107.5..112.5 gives 3.68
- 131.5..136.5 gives 6.29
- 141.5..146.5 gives 7.63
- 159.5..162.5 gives 9.25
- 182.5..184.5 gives 9.1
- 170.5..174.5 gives 10.2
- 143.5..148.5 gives 7.71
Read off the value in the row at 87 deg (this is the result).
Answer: 6.964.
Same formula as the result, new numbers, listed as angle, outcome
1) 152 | 9.133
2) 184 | 8.755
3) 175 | 9.417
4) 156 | 9.958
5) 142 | 7.961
